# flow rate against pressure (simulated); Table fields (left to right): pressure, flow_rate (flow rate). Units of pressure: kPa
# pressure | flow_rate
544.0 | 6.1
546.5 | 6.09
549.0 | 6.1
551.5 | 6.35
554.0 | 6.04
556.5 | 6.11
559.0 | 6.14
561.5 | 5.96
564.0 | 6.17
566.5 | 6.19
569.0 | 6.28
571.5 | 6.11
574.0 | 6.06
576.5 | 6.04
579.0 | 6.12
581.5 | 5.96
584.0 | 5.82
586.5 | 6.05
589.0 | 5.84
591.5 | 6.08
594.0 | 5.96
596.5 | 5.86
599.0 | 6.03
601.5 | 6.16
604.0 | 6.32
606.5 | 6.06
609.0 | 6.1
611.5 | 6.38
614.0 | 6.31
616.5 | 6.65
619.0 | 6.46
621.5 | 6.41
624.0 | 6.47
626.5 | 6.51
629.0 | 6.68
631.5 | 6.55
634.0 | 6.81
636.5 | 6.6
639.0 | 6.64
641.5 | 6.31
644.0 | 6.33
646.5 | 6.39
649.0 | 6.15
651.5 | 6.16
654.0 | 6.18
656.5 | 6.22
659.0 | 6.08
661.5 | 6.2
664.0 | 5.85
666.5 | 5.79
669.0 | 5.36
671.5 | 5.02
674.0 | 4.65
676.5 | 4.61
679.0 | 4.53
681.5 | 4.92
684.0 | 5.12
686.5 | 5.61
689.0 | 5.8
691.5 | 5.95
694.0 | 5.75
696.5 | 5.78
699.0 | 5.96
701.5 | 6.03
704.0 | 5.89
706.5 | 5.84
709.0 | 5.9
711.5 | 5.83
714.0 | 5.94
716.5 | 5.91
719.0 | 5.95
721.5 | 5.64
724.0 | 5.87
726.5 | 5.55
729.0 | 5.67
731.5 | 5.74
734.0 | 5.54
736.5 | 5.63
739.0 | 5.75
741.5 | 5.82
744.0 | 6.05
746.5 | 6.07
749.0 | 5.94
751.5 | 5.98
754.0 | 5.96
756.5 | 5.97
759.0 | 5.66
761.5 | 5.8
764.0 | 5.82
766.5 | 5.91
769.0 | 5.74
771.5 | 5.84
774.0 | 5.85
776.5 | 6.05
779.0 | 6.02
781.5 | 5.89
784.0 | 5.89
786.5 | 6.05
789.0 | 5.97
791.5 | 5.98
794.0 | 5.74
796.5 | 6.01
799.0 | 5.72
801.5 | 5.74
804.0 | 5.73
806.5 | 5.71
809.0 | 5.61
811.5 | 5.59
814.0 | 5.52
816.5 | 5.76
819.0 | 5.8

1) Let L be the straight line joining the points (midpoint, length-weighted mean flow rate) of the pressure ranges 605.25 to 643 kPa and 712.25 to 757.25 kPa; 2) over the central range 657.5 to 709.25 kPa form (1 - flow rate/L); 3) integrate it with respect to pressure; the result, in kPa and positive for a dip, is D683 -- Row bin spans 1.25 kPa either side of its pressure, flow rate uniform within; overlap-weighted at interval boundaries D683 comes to 4.82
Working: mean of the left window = 6.46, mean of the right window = 5.83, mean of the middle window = 5.55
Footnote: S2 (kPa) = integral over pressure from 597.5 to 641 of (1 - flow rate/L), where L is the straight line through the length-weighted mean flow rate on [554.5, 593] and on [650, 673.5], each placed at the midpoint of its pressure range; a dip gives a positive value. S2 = -3.4 kPa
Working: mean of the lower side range 6.06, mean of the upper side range 5.84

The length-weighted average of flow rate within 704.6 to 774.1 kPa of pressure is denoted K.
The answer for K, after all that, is 5.83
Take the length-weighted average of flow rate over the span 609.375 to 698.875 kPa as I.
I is 5.98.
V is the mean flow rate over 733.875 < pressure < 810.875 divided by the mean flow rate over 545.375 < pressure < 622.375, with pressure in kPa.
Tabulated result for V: 0.95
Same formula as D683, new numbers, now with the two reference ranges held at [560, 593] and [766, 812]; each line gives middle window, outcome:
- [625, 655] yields -2.3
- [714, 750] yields 0.6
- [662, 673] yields 0.8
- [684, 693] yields 0.4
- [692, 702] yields 0.1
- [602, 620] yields -0.9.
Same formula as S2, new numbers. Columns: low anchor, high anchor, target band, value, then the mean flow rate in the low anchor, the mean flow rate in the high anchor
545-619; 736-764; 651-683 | 2.7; 6.12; 5.88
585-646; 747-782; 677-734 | 3.6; 6.31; 5.89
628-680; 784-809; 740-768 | -0.1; 5.96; 5.84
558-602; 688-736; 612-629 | -1.4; 6.04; 5.82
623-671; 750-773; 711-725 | 0.3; 6.26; 5.85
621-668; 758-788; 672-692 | 3.5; 6.33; 5.88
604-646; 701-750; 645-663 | 0.2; 6.45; 5.82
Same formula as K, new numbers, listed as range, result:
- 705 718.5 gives 5.89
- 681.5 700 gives 5.65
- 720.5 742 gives 5.69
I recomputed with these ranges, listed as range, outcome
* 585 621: 6.16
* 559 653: 6.24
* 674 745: 5.64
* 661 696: 5.36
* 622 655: 6.45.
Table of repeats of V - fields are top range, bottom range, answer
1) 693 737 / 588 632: 0.93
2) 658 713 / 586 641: 0.88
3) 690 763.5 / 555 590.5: 0.96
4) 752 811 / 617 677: 0.96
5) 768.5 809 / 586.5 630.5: 0.94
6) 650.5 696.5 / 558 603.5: 0.92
